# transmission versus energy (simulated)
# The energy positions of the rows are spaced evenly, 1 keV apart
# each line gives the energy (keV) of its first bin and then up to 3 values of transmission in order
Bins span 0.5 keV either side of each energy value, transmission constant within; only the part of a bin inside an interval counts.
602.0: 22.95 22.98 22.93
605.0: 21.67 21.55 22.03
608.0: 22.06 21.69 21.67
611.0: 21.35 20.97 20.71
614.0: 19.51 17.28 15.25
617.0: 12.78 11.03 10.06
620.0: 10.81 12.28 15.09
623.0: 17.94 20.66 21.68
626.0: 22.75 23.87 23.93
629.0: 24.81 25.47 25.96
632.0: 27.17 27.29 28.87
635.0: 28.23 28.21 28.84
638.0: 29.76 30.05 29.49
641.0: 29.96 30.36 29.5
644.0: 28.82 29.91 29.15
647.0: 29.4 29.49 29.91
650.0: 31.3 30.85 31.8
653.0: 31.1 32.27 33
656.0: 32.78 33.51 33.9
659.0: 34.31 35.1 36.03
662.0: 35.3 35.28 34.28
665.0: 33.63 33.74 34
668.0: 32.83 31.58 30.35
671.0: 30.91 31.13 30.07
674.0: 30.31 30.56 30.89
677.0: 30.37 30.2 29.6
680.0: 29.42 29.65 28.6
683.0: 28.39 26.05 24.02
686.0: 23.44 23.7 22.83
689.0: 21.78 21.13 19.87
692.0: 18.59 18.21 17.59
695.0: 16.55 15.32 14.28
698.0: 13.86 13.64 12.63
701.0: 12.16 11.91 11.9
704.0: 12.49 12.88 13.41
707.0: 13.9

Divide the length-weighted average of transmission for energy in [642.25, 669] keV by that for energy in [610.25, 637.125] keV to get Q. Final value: 1.6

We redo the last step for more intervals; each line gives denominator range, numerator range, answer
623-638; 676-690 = 1.05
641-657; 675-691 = 0.87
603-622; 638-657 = 1.69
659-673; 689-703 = 0.48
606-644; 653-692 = 1.33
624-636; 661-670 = 1.33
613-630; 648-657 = 1.77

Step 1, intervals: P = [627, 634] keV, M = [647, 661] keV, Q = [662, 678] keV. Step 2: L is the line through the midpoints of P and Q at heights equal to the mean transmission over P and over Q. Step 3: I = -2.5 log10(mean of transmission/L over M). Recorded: -0.10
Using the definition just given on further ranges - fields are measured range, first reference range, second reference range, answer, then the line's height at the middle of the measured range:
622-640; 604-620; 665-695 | -0.21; 20.9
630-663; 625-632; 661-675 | -0.09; 28.2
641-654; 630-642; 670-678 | -0.04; 29.1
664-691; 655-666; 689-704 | -0.13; 25.5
